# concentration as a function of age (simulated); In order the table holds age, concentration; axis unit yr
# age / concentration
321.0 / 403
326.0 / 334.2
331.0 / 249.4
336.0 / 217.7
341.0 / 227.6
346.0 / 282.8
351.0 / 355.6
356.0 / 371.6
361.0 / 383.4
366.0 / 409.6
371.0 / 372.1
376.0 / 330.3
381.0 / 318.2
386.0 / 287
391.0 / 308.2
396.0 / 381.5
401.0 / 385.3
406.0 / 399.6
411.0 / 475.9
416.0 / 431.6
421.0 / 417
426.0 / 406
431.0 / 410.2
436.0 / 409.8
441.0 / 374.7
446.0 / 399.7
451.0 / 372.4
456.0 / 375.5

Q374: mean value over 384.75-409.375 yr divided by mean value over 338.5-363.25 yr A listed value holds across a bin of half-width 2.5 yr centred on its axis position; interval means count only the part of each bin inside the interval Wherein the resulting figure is 1.1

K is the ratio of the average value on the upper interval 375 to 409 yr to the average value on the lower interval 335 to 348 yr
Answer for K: 1.4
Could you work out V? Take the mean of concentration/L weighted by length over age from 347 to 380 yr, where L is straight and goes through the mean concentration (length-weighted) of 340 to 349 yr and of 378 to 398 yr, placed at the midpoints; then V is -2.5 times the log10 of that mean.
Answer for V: -0.25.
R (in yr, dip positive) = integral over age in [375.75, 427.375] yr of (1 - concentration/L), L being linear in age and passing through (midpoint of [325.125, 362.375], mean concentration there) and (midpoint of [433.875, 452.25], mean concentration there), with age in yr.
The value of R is -3.6 yr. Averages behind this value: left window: 299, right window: 390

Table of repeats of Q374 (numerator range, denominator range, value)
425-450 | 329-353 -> 1.50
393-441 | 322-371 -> 1.28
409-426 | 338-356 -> 1.46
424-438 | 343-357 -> 1.24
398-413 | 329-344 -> 1.79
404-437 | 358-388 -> 1.20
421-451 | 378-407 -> 1.16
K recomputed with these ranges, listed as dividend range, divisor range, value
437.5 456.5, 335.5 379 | 1.15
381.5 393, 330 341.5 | 1.31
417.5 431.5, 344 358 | 1.22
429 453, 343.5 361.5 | 1.14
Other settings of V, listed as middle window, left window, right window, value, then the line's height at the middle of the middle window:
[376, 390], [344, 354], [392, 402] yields 0.161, 358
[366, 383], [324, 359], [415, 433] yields -0.034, 341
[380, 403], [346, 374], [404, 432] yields 0.188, 399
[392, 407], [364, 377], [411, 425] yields 0.082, 409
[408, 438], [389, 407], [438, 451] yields -0.130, 377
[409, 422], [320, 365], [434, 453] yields -0.201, 368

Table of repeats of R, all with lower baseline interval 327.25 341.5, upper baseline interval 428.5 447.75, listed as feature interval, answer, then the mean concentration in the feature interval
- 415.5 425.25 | -1.3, 420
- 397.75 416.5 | -3.7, 421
